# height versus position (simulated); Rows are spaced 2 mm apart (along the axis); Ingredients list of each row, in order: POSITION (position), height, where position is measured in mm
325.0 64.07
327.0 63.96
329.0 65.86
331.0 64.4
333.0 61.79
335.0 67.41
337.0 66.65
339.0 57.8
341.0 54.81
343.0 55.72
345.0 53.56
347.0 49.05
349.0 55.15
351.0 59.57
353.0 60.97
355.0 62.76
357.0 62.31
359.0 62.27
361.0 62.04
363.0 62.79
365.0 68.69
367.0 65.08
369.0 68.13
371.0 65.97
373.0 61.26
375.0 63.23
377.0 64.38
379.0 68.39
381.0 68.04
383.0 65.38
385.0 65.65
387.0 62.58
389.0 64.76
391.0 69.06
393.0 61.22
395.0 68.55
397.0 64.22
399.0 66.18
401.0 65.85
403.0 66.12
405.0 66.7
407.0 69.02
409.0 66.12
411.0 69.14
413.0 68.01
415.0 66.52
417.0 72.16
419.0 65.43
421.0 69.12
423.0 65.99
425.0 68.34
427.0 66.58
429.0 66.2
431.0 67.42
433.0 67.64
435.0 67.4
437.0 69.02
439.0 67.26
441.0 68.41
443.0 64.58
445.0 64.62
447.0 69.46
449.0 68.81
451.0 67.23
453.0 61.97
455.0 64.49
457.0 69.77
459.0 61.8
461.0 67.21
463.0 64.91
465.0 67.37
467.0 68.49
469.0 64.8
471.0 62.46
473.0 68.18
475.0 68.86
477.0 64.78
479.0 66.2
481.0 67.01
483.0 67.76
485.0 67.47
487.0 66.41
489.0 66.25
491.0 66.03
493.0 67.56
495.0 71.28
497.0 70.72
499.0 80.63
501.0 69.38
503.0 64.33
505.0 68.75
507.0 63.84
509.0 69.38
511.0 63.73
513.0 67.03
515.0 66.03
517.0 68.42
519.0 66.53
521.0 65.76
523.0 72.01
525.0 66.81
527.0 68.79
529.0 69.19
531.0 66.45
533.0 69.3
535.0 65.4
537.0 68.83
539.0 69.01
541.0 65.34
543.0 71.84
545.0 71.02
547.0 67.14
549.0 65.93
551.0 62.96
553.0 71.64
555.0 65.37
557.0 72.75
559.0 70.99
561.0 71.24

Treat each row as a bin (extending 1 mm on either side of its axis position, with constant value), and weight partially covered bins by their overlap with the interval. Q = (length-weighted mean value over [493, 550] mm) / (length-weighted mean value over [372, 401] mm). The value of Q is 1.0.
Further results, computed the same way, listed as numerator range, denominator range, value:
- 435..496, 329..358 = 1.12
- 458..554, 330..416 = 1.06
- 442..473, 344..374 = 1.08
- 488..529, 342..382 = 1.10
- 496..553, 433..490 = 1.02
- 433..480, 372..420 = 1.00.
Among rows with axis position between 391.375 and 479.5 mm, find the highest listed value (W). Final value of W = 72.16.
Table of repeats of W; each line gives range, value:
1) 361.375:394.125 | 69.06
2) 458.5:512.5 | 80.63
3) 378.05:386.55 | 68.39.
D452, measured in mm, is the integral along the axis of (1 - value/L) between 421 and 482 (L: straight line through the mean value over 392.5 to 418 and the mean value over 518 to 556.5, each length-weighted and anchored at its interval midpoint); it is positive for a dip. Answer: 0.7 mm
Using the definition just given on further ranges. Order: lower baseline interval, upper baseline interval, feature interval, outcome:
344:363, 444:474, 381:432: -3.42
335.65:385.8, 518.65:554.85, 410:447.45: -1.87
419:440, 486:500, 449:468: 0.68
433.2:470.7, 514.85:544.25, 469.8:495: 0.13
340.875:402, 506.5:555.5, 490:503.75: -0.73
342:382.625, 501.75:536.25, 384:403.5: -0.72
